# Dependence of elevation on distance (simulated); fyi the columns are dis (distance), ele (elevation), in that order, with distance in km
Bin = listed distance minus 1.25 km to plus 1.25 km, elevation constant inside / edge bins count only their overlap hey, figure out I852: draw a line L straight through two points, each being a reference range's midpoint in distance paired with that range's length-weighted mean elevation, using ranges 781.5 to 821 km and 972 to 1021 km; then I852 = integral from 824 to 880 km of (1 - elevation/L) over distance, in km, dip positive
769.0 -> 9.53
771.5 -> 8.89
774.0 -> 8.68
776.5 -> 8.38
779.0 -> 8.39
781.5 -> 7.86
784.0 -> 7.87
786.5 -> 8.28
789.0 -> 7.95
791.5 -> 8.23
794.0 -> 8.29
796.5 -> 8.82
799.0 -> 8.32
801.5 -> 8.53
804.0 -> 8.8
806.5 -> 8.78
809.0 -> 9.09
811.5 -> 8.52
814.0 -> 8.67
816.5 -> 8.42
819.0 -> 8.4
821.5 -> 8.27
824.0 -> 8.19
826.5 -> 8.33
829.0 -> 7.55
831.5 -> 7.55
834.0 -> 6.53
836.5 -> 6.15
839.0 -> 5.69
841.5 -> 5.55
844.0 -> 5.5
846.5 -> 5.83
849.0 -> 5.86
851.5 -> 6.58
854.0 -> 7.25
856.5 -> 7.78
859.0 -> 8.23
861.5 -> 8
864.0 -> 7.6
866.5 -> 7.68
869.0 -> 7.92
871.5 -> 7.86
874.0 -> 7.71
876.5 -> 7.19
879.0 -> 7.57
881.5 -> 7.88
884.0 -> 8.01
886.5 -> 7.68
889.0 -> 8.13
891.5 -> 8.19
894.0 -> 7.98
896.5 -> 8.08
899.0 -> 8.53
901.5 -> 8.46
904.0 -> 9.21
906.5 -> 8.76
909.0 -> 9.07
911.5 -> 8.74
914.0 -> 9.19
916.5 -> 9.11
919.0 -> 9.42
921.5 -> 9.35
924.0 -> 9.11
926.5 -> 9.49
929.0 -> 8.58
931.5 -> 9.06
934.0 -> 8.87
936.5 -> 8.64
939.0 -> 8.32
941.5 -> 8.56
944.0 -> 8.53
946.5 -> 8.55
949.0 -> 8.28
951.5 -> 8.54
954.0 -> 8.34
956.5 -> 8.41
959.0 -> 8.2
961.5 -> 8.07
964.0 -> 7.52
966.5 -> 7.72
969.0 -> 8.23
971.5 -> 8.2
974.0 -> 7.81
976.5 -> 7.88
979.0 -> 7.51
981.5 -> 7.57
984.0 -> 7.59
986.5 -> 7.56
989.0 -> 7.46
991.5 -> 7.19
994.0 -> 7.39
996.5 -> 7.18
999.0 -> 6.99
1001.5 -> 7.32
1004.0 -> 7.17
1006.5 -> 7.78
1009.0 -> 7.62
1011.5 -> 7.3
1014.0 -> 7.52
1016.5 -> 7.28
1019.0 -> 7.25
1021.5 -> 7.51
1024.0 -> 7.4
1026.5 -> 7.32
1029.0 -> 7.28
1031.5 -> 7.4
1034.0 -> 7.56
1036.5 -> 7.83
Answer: 7.3 km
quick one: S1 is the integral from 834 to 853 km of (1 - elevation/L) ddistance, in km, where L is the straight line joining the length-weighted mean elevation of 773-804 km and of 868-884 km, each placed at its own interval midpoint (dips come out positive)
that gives 4.8 km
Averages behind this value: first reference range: 8.32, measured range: 5.94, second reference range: 7.71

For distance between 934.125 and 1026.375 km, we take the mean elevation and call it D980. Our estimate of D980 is 7.8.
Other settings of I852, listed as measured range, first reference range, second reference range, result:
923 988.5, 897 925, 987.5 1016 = -0.7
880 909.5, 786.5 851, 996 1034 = -2.9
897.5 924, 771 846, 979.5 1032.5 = -4.6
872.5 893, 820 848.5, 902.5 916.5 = 1.1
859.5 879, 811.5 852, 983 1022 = -1.5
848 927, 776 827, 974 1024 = -2.0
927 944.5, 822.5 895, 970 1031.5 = -3.1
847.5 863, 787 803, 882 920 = 2.2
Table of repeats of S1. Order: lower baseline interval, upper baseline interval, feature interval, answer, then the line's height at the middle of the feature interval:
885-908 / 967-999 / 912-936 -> -2.9 km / 8.11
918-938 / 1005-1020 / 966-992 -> 1.2 km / 8.09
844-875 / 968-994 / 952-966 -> -0.9 km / 7.61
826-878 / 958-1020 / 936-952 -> -2.3 km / 7.4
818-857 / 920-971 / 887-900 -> -0.7 km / 7.75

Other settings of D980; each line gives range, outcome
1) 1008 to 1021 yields 7.4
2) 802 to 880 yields 7.53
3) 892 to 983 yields 8.49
